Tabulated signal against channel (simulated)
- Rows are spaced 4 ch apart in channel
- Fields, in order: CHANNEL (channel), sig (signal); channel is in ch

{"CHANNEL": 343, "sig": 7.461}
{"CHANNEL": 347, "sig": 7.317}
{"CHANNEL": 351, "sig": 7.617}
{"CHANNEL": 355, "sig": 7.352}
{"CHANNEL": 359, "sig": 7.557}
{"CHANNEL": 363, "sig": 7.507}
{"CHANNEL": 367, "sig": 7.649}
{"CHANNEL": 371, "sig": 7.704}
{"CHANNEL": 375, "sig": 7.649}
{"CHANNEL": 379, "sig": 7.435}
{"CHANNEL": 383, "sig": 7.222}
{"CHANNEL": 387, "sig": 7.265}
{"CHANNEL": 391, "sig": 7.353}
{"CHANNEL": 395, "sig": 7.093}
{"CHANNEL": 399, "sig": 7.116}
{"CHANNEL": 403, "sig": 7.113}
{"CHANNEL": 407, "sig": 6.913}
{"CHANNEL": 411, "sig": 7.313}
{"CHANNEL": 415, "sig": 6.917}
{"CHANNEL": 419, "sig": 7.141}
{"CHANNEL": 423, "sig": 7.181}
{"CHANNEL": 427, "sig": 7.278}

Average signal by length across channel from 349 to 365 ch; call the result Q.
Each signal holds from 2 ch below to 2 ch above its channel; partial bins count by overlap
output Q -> 7.51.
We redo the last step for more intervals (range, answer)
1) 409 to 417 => 7.12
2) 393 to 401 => 7.1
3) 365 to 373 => 7.68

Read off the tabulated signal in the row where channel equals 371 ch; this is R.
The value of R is 7.704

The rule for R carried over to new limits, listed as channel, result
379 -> 7.435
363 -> 7.507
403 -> 7.113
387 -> 7.265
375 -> 7.649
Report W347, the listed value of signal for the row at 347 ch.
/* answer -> 7.317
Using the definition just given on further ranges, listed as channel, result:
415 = 6.917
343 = 7.461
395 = 7.093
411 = 7.313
